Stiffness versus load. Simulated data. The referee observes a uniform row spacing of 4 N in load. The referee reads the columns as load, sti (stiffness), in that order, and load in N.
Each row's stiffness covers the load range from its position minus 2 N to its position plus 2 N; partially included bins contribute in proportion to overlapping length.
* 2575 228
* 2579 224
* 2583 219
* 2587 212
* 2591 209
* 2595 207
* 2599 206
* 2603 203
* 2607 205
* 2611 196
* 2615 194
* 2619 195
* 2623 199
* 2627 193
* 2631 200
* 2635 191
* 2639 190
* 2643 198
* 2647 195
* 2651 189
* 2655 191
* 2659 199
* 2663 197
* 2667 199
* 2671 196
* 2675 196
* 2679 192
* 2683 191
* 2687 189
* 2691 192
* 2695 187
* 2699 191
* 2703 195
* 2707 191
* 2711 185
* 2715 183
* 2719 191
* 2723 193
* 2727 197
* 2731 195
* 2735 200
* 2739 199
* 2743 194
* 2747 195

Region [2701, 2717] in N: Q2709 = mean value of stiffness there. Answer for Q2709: 188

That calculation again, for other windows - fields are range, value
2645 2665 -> 194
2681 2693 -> 191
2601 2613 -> 201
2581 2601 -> 211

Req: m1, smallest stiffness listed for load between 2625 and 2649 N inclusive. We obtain 190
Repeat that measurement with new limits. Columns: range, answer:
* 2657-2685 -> 191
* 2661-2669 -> 197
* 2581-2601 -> 206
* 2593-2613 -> 196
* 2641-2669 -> 189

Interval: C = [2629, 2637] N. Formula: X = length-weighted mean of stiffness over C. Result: 196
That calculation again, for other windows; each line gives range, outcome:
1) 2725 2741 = 198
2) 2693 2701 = 189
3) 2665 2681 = 196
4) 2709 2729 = 190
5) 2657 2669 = 198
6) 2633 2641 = 190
